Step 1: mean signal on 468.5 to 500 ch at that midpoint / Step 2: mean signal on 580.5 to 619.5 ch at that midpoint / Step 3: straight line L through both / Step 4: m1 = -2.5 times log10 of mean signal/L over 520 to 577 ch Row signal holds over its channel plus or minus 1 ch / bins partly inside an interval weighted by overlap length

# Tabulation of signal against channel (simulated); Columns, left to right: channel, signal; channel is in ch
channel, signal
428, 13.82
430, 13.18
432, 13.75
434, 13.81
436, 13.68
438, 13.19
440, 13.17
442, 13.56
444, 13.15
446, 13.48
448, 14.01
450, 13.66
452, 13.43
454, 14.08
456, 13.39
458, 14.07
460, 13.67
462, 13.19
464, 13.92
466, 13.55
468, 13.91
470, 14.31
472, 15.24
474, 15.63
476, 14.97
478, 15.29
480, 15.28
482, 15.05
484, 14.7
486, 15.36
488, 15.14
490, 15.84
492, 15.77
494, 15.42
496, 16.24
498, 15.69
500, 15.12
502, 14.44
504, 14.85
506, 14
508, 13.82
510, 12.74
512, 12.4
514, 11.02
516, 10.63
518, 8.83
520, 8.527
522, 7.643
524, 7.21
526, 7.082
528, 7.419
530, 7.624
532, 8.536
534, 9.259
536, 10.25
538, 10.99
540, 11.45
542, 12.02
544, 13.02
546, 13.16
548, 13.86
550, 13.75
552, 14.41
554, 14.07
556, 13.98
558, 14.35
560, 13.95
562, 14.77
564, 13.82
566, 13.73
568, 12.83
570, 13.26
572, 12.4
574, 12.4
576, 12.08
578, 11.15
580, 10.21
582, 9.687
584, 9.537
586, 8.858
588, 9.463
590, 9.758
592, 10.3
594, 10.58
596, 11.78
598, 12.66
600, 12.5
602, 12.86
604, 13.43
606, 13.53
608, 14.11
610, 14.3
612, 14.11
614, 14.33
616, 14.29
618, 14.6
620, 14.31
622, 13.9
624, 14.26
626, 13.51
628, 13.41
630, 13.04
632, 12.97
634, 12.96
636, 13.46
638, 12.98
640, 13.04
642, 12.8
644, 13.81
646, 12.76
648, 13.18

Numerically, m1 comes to 0.15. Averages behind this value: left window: 15.3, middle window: 11.7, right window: 12.1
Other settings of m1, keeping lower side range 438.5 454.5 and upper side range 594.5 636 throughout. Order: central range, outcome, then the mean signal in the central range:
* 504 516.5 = 0.07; 12.7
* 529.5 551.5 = 0.18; 11.4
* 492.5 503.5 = -0.14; 15.4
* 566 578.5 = 0.08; 12.5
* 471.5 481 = -0.13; 15.3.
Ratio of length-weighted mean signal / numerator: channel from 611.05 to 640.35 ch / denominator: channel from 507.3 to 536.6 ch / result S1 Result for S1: 1.44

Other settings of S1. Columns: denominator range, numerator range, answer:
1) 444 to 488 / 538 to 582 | 0.91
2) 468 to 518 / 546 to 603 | 0.85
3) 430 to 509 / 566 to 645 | 0.87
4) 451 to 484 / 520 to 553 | 0.73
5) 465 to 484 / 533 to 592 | 0.82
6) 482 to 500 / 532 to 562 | 0.82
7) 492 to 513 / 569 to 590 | 0.75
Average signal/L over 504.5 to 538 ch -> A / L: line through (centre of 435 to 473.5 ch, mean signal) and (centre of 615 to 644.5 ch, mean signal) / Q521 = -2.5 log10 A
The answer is 0.35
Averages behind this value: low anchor 13.7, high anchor 13.6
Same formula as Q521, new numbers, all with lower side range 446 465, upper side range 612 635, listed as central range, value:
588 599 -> 0.257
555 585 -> 0.101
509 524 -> 0.339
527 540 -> 0.436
